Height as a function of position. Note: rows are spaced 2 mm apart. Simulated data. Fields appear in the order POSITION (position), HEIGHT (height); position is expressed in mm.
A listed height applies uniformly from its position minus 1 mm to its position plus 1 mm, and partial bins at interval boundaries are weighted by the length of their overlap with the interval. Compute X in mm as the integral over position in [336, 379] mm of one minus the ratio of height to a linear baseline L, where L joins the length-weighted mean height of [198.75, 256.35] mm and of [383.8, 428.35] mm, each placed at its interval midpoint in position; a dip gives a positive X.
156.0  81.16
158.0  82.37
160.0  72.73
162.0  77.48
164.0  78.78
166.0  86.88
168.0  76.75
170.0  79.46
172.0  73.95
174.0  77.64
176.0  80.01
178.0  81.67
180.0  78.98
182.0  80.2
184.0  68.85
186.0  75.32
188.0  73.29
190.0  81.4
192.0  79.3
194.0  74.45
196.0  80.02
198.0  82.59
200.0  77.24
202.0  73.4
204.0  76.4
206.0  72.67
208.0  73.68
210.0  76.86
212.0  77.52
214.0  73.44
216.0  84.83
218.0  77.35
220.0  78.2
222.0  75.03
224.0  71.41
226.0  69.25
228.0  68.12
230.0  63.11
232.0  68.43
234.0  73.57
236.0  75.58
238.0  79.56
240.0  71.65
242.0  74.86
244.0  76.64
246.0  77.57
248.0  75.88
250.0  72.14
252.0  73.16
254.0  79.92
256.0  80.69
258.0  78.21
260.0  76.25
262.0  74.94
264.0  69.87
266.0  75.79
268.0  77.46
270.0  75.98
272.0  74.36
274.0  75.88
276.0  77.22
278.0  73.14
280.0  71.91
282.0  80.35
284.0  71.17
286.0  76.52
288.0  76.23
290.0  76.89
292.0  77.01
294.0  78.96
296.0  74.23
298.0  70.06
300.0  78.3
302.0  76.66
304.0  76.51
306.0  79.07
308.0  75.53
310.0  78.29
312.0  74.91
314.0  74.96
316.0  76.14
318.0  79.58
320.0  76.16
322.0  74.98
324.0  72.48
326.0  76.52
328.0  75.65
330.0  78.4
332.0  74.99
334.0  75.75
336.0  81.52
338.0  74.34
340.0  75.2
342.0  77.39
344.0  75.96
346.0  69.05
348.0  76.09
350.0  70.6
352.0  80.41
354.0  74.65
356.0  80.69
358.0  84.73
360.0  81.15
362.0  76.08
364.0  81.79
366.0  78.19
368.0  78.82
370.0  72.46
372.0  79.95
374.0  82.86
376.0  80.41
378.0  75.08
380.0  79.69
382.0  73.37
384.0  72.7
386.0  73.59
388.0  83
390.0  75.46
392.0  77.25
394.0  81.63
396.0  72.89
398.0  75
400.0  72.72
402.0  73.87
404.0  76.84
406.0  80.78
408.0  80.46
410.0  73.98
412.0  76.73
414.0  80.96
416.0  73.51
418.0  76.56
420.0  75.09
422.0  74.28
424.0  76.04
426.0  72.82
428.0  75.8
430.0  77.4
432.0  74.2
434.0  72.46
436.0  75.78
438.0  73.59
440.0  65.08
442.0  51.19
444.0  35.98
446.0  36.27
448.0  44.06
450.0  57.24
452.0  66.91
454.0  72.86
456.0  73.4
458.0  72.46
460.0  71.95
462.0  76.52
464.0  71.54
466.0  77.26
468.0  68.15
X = -1.0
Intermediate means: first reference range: 74.7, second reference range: 76.2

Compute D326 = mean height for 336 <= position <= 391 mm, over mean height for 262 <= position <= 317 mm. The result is 1.02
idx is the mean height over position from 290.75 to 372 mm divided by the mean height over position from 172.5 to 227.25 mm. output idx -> 1.0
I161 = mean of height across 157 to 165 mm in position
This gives 77.8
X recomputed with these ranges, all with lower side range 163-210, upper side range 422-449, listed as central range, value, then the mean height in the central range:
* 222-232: 0.88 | 68.7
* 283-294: -0.58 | 75.9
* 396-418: -3.52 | 76.3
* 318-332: -1.15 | 75.9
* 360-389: -4.43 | 77.8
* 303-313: -0.82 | 76.9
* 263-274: -0.25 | 74.8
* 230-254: 0.11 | 74.2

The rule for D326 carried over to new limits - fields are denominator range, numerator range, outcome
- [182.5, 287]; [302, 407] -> 1.02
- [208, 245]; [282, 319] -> 1.03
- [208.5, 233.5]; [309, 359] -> 1.04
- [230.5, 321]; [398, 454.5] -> 0.92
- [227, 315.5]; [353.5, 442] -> 1.02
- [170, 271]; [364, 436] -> 1.01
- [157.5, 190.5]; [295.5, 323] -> 0.98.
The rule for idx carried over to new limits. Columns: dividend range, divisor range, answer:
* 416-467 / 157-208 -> 0.88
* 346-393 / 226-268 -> 1.05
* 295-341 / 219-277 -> 1.02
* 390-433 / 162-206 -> 0.98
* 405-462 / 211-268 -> 0.93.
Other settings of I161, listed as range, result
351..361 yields 80.3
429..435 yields 74.7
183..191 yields 74.7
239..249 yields 75.3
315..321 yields 77.3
